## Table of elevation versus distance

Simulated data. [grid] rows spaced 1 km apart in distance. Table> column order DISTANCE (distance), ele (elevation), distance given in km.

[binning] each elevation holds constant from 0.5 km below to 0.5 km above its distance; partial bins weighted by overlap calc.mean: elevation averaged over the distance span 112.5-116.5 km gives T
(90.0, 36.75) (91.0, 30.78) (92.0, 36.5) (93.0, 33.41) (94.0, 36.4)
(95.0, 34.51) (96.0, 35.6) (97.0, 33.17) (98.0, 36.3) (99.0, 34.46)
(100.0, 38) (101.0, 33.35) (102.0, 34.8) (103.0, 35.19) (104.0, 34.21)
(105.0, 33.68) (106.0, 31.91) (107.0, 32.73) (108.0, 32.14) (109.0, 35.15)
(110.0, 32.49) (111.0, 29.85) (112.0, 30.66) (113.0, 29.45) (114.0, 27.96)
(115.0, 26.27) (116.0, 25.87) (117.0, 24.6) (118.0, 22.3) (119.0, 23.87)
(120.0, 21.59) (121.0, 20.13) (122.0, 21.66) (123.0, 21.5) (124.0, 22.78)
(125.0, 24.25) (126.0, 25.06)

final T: 27.4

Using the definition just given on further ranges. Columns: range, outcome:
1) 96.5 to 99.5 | 34.6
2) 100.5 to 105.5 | 34.2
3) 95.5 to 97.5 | 34.4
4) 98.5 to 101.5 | 35.3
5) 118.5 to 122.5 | 21.8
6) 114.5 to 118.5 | 24.8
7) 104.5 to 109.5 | 33.1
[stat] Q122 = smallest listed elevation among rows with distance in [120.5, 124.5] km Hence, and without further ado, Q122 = 20.13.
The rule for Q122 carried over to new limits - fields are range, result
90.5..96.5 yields 30.78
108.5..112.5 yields 29.85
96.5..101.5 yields 33.17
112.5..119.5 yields 22.3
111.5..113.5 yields 29.45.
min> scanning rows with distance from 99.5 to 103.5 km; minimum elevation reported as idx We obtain 33.35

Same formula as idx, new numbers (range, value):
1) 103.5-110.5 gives 31.91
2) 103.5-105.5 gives 33.68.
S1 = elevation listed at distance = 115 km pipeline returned 26.27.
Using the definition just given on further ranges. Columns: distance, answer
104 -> 34.21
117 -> 24.6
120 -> 21.59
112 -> 30.66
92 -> 36.5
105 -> 33.68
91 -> 30.78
